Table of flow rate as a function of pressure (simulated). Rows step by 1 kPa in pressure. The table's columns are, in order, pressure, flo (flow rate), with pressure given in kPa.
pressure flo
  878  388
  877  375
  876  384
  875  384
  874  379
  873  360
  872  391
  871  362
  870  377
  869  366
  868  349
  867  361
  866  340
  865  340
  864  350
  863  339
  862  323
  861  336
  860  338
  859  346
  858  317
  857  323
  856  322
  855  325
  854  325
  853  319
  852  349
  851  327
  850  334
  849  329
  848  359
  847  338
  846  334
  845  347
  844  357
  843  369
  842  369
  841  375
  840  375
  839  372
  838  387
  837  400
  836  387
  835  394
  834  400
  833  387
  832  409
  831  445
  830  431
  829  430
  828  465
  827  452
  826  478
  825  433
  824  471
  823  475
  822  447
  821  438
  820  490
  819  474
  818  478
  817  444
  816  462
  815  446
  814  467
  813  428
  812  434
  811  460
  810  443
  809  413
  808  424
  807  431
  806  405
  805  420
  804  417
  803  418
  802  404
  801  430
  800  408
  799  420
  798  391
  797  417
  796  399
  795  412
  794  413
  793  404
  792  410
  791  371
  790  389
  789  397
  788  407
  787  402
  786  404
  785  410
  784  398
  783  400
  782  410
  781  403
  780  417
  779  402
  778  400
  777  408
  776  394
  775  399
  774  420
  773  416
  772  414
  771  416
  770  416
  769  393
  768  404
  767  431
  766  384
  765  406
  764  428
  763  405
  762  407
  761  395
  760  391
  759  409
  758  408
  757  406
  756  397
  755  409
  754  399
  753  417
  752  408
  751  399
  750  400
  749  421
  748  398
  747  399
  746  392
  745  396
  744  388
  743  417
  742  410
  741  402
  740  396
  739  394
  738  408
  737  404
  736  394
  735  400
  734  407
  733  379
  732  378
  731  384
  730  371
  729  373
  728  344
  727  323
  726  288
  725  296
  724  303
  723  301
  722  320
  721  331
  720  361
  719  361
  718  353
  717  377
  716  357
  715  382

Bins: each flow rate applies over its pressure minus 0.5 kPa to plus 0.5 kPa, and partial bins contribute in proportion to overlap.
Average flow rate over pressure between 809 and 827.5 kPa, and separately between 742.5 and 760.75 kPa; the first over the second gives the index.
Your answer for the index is 1.1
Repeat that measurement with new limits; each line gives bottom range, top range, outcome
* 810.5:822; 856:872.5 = 0.76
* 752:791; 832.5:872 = 0.87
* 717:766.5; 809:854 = 1.07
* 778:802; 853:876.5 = 0.86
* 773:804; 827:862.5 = 0.90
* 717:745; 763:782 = 1.11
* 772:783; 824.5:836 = 1.05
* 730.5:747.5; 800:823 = 1.11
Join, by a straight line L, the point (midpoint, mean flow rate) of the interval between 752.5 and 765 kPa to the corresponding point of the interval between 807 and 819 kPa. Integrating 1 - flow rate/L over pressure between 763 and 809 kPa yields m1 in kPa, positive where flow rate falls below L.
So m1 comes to 1.9 kPa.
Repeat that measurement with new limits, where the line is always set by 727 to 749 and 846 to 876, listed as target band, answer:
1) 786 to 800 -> -1.2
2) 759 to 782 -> -1.7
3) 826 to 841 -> -2.3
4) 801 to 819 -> -3.5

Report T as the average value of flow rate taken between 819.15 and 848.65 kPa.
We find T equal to 408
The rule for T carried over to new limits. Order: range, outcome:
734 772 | 404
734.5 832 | 417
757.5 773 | 407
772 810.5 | 409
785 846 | 418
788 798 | 401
